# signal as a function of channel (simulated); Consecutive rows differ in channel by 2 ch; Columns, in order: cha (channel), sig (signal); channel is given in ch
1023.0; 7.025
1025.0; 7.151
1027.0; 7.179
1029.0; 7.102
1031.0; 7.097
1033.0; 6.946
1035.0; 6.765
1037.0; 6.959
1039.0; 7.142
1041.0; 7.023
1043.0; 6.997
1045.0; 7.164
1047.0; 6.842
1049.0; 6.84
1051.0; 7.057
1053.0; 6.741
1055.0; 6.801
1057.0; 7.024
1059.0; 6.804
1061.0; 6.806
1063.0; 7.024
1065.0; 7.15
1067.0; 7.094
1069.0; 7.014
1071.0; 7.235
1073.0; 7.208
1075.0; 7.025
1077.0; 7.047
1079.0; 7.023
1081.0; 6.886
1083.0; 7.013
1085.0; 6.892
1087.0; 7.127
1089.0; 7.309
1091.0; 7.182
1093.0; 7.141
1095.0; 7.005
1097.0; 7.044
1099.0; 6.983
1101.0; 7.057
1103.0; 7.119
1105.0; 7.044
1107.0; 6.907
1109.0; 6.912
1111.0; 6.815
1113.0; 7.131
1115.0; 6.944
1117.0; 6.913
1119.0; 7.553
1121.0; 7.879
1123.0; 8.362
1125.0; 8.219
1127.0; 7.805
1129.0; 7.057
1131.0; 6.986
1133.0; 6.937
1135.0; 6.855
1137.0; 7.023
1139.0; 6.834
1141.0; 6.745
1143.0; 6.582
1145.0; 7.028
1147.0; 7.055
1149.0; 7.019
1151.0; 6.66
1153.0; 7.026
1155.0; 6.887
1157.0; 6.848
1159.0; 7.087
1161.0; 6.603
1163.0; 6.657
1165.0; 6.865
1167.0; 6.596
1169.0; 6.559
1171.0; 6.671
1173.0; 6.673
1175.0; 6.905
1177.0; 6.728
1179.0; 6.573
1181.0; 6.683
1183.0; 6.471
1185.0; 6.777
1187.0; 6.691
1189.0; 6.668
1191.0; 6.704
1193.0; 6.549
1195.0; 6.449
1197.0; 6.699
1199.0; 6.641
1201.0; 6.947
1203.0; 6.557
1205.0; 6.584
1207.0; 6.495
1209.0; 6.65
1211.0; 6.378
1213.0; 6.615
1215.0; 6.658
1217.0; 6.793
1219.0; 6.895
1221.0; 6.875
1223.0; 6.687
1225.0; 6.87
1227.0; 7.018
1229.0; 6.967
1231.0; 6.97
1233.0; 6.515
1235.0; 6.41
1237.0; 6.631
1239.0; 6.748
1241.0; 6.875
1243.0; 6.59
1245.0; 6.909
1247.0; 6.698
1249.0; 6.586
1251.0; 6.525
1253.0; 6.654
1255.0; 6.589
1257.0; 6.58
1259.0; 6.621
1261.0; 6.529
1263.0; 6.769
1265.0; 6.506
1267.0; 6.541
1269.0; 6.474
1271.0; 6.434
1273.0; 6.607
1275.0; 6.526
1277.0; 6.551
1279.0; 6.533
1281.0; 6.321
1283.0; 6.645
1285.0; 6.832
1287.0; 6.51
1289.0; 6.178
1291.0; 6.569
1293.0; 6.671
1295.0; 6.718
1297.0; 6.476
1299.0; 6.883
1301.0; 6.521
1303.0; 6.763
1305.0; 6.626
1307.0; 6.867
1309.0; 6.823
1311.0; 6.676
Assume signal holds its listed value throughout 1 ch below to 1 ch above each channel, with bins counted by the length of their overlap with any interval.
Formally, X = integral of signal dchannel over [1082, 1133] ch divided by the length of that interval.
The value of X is 7.21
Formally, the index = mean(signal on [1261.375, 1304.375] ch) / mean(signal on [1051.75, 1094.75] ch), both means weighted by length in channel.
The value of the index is 0.9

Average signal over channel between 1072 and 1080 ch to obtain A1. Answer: 7.08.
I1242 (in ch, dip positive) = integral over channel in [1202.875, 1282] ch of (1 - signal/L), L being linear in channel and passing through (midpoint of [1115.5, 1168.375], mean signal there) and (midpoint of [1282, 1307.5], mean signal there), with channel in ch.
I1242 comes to 1.6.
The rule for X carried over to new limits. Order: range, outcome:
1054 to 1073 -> 7.01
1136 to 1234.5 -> 6.74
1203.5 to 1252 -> 6.7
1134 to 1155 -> 6.88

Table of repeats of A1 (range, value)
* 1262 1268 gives 6.61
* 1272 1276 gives 6.57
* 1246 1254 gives 6.62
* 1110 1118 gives 6.95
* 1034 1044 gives 6.98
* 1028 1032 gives 7.1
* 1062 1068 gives 7.09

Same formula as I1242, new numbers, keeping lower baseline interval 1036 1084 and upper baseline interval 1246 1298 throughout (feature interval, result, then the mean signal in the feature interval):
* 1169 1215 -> 0.6 ch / 6.64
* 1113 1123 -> -0.8 ch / 7.41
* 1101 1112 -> -0.1 ch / 6.97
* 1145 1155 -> -0.2 ch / 6.94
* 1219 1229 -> -0.3 ch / 6.88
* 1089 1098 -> -0.2 ch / 7.12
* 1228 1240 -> -0.1 ch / 6.71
